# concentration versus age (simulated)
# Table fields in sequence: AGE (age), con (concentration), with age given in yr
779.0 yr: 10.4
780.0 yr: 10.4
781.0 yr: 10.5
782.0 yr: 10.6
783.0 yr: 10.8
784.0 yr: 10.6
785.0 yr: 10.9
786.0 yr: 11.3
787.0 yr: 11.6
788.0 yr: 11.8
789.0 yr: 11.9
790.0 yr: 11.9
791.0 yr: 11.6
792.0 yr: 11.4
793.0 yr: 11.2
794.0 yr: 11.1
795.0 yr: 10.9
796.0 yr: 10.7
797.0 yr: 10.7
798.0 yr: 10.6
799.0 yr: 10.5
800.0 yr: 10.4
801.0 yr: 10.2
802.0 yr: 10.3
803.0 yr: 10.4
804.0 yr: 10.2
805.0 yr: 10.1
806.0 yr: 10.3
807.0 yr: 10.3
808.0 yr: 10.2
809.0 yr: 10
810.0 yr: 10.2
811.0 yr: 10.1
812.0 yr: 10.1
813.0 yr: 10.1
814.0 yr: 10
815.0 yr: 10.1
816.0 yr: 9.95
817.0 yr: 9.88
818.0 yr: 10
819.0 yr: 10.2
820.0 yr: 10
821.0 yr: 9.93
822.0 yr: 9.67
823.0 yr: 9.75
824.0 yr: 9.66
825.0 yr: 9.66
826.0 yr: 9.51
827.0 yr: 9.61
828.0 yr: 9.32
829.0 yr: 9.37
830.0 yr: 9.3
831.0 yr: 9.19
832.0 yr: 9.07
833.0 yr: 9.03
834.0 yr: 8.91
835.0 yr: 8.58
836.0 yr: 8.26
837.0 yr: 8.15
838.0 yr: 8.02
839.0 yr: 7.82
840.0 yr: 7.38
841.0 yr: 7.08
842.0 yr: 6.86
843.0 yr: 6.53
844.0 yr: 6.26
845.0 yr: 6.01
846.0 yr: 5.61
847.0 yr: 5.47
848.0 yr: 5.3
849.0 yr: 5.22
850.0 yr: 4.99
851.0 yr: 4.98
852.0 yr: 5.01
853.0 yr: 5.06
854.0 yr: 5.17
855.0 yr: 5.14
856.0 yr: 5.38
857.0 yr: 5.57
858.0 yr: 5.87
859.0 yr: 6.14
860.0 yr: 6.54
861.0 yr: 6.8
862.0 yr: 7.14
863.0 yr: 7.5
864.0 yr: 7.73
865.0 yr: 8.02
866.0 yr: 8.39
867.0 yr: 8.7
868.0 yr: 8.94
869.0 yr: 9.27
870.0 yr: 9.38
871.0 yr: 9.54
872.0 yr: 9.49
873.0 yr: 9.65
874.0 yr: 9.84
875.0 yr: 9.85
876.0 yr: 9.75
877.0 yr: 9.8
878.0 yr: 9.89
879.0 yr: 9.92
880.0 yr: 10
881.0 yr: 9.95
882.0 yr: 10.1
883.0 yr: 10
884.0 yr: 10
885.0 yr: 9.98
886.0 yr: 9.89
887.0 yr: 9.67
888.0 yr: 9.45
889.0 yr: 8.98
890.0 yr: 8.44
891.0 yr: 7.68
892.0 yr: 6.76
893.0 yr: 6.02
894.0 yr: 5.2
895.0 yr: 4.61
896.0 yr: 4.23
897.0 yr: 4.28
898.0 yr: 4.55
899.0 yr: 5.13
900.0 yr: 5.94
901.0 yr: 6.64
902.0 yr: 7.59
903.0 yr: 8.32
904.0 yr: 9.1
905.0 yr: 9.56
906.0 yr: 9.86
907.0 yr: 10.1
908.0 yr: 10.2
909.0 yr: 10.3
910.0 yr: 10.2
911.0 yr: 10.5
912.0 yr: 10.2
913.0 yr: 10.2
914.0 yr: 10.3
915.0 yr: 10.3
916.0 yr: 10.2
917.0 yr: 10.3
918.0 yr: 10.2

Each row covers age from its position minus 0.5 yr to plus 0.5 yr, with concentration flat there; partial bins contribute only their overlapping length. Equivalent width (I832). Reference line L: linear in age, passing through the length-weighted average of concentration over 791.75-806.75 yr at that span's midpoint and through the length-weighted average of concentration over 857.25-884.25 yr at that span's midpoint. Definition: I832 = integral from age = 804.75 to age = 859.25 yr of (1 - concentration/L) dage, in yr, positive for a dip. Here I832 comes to 9.2 yr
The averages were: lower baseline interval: 10.6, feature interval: 8.17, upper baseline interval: 8.78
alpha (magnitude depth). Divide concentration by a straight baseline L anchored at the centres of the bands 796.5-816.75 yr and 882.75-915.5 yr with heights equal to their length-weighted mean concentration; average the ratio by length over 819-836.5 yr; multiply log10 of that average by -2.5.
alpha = 0.05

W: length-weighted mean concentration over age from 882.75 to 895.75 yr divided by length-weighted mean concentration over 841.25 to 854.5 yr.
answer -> 1.44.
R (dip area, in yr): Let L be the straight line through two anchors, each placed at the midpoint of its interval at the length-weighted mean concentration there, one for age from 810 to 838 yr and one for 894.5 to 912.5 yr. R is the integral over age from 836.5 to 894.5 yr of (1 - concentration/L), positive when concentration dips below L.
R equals 5.9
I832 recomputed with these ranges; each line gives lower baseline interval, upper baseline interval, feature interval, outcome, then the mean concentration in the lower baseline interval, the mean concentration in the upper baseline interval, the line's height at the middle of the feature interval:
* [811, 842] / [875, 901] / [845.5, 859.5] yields 5.4 yr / 9.23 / 8.02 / 8.72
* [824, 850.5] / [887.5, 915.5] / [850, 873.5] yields 2.1 yr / 7.75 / 8.02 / 7.85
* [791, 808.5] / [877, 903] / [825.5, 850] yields 4.6 yr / 10.6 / 7.84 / 9.43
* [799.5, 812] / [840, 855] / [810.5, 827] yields -2.1 yr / 10.2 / 5.72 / 8.82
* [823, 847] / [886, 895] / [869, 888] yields -4.8 yr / 8.2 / 7.72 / 7.82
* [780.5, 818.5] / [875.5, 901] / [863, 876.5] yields -0.9 yr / 10.6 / 7.98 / 8.53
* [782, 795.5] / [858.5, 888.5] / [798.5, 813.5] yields 0.8 yr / 11.3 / 9.04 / 10.8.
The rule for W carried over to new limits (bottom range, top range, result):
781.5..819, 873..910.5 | 0.80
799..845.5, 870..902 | 0.89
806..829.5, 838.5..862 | 0.60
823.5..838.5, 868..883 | 1.08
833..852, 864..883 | 1.40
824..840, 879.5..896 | 0.95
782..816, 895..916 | 0.78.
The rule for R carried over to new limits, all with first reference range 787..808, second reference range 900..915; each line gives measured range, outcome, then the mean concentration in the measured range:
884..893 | 0.8 yr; 8.76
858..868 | 2.5 yr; 7.44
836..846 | 3.1 yr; 7.1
